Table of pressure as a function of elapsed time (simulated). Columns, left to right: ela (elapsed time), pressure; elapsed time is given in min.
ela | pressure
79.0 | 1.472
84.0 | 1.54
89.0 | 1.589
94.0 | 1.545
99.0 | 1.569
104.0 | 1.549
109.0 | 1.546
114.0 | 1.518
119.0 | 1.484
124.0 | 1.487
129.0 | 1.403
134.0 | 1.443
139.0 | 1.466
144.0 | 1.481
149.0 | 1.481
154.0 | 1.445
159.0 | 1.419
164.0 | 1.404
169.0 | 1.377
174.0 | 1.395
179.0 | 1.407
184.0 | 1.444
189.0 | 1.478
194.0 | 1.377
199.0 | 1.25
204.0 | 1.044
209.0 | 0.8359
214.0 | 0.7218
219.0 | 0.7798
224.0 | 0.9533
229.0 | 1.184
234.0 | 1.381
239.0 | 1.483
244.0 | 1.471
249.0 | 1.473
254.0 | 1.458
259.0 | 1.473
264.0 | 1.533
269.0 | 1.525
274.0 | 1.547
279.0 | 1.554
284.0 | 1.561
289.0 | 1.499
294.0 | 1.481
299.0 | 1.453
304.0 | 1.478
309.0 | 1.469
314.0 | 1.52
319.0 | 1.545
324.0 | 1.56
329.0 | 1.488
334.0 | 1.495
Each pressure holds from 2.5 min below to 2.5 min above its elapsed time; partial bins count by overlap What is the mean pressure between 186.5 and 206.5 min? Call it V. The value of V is 1.29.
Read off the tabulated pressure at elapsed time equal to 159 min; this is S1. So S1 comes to 1.419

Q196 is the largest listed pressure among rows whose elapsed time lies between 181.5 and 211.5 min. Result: 1.478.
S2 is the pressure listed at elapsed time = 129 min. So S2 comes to 1.403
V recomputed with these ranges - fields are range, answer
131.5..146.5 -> 1.46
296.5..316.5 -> 1.48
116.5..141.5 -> 1.46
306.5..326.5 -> 1.52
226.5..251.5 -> 1.4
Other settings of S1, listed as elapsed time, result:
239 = 1.483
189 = 1.478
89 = 1.589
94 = 1.545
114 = 1.518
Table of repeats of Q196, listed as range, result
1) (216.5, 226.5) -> 0.9533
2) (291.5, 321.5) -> 1.545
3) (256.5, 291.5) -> 1.561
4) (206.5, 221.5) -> 0.8359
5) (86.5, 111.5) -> 1.589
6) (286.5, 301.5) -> 1.499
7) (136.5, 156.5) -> 1.481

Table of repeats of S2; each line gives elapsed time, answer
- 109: 1.546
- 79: 1.472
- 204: 1.044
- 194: 1.377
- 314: 1.52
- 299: 1.453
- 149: 1.481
